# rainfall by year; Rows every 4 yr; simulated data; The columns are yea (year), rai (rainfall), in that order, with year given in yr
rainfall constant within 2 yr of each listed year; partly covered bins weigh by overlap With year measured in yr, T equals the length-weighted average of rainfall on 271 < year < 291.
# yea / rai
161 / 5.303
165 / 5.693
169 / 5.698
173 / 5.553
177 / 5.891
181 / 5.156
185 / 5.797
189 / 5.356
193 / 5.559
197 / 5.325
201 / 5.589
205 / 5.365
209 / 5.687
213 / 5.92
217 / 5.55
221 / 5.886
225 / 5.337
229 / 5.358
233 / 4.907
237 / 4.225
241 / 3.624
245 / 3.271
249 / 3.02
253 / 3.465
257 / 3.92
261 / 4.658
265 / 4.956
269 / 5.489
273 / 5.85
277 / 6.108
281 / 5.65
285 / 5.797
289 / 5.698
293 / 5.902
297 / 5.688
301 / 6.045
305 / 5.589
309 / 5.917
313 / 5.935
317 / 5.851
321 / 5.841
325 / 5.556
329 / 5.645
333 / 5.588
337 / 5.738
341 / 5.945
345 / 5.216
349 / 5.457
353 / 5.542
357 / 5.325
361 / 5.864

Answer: 5.82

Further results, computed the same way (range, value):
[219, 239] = 5.14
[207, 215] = 5.8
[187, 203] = 5.46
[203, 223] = 5.68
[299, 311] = 5.85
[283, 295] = 5.8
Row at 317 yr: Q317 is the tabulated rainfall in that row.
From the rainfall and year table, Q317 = 5.851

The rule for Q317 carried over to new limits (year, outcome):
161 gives 5.303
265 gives 4.956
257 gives 3.92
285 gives 5.797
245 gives 3.271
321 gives 5.841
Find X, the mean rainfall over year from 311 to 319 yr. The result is 5.89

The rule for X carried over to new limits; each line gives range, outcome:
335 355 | 5.58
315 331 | 5.72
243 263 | 3.67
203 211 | 5.53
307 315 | 5.93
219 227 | 5.61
